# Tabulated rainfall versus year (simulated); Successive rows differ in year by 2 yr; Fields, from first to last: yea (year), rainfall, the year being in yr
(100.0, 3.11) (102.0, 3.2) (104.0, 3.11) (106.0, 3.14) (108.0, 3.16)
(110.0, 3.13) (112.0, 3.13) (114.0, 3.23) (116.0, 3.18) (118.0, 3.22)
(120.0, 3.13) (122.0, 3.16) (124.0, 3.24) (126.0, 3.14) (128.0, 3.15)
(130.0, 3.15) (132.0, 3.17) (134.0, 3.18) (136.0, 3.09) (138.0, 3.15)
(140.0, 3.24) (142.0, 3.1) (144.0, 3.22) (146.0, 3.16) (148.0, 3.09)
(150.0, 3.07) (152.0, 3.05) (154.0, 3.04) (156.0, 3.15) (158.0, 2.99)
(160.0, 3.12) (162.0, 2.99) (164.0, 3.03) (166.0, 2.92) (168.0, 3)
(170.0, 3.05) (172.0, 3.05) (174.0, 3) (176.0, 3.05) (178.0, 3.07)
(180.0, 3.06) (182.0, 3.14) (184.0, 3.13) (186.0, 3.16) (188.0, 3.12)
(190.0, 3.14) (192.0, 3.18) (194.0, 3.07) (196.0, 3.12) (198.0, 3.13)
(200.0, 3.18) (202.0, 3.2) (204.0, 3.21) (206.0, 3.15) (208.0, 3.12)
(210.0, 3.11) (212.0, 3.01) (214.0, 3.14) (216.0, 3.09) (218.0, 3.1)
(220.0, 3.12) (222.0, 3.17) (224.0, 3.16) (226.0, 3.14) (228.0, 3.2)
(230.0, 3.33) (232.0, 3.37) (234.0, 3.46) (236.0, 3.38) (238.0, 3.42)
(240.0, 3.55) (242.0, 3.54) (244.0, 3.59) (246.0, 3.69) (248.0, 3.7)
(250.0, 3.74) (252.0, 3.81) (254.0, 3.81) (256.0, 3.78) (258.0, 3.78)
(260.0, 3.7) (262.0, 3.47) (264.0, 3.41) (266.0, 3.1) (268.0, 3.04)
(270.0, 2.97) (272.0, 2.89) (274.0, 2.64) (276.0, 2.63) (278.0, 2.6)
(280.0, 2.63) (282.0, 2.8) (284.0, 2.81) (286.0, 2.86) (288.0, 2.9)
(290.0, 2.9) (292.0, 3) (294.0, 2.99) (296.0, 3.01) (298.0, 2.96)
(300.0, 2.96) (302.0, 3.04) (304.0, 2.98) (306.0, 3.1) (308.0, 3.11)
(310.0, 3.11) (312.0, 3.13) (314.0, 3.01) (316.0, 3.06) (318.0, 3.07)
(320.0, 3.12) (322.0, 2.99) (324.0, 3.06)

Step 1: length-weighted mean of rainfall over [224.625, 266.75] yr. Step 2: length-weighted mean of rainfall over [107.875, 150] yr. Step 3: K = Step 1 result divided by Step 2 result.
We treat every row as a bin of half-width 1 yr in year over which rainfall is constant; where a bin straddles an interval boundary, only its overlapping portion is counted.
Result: 1.11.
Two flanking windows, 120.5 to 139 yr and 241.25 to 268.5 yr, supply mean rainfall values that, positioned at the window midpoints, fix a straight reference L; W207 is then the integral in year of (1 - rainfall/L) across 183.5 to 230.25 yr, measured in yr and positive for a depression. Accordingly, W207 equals 3.87 yr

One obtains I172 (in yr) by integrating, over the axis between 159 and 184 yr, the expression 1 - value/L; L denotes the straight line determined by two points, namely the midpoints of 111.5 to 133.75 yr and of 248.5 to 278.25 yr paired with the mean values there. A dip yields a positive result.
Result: 1.4 yr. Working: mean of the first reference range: 3.17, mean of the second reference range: 3.32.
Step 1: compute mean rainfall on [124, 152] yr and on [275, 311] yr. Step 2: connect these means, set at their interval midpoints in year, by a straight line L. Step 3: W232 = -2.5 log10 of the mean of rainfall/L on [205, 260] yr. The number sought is -0.13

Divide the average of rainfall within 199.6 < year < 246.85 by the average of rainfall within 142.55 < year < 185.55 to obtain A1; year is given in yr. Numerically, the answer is 1.07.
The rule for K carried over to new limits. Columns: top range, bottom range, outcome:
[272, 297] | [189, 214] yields 0.90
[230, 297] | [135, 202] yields 1.05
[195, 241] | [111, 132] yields 1.01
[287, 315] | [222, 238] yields 0.92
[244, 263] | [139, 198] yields 1.20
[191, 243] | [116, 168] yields 1.03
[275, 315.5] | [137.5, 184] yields 0.95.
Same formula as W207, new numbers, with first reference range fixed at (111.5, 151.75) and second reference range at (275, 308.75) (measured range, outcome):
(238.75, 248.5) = -2.1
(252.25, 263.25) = -2.8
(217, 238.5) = -1.8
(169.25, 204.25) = -0.5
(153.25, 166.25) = 0.3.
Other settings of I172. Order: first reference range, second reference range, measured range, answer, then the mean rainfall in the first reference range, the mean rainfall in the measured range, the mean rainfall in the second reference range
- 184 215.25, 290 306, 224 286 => -4.7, 3.14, 3.29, 2.99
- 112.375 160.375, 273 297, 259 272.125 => -1.8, 3.14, 3.25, 2.81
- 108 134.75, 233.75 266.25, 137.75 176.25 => 2.5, 3.17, 3.07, 3.6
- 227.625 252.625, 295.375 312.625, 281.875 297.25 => 1.1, 3.53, 2.92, 3.04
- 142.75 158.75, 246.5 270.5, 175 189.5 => 0.5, 3.1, 3.11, 3.54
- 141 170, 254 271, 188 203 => 0.3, 3.07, 3.14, 3.43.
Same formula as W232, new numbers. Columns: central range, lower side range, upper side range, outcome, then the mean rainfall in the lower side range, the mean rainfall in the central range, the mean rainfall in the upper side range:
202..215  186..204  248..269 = 0.04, 3.15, 3.13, 3.57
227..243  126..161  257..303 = -0.12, 3.13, 3.41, 3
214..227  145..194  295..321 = -0.02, 3.07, 3.13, 3.05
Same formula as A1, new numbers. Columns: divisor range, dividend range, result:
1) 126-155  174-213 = 1.00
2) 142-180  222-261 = 1.15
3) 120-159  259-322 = 0.96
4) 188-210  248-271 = 1.12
